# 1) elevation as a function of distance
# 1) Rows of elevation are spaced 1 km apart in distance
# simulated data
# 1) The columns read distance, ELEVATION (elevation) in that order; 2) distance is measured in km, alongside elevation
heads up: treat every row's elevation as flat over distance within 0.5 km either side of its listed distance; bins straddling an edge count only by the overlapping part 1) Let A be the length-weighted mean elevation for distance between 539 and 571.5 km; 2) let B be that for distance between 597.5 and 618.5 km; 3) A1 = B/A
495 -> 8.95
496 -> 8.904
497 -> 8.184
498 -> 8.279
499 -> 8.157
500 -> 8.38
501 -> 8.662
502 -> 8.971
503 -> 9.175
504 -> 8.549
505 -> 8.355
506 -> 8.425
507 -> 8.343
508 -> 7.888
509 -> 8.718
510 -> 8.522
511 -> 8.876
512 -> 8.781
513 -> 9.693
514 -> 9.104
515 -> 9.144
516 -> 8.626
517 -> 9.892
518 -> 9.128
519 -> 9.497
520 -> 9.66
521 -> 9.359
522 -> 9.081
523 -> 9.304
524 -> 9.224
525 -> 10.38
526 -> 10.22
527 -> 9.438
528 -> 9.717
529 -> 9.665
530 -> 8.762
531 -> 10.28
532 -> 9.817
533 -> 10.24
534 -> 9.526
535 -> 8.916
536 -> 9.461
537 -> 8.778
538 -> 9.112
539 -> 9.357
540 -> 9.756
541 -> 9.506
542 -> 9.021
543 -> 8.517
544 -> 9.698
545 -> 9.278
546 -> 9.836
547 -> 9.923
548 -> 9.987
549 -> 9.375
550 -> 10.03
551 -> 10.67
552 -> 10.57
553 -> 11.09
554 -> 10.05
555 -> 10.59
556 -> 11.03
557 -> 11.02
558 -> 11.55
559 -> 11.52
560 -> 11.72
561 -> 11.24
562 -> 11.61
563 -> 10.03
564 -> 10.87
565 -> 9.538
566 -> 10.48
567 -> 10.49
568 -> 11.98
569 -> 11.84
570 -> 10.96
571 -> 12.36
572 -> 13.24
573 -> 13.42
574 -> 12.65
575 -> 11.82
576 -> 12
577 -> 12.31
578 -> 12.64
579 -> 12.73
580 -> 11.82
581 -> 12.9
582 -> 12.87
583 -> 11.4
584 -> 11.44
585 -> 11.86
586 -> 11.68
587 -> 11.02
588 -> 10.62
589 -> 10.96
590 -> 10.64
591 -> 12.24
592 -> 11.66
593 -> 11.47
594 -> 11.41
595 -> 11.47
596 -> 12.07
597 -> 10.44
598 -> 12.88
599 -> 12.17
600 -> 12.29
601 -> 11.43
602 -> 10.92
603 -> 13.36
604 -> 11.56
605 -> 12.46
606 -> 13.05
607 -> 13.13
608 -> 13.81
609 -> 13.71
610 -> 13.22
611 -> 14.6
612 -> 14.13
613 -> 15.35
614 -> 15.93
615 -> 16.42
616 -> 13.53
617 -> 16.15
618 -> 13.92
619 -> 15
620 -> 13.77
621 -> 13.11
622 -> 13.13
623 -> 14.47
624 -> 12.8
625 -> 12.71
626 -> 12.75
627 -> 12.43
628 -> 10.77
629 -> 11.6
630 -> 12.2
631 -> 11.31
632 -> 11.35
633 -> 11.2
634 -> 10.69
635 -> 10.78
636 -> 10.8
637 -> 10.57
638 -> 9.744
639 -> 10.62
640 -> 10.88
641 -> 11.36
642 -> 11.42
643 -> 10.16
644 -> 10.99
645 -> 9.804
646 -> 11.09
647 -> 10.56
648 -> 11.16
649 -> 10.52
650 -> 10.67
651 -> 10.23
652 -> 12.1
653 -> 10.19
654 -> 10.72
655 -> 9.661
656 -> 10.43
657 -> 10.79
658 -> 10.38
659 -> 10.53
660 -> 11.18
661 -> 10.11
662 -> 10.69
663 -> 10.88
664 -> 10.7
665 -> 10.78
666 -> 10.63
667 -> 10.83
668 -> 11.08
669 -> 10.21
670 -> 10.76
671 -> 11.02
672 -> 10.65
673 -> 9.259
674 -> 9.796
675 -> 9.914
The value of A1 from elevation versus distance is 1.3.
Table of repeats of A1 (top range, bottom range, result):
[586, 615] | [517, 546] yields 1.32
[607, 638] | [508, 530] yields 1.40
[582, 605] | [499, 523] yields 1.31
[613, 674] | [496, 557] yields 1.23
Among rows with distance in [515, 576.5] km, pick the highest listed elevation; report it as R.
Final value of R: 13.42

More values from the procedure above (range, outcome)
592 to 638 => 16.42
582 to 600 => 12.88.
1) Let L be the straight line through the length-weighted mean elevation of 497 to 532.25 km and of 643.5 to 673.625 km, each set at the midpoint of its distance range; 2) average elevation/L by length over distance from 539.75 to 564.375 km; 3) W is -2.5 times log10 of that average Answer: -0.09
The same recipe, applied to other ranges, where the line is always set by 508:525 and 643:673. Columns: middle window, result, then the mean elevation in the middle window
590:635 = -0.25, 12.8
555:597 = -0.18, 11.6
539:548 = 0.00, 9.47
